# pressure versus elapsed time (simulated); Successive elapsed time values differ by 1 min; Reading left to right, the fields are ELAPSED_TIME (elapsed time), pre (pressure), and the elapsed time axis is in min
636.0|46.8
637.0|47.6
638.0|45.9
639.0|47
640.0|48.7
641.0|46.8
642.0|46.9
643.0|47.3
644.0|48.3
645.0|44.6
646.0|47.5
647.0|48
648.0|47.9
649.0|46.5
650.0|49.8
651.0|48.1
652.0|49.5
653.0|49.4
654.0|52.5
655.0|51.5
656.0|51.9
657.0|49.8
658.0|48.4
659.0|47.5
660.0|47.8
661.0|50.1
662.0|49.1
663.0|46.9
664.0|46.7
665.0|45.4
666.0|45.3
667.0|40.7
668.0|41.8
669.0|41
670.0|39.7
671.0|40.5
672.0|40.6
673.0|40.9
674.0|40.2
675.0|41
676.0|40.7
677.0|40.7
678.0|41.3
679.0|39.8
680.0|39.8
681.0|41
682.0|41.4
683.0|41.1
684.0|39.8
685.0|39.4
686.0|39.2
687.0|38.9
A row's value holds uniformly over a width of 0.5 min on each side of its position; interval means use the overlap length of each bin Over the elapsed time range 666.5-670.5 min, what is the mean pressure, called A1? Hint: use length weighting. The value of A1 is 40.8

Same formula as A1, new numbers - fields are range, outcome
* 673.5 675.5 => 40.6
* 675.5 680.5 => 40.5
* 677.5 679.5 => 40.5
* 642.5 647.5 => 47.1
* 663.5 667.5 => 44.5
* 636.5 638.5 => 46.8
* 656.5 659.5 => 48.6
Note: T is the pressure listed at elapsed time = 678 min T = 41.3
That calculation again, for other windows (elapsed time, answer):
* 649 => 46.5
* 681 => 41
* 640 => 48.7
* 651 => 48.1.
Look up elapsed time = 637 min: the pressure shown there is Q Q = 47.6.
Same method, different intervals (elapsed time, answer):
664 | 46.7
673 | 40.9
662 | 49.1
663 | 46.9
